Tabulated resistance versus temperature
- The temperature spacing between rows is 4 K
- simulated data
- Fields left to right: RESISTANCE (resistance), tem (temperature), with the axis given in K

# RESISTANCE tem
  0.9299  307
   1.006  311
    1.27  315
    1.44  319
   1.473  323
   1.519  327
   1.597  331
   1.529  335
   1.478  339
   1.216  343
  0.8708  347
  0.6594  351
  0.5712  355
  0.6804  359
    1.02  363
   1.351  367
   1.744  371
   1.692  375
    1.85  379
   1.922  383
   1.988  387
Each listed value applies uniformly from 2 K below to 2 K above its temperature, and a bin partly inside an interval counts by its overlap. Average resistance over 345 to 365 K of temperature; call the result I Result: 0.76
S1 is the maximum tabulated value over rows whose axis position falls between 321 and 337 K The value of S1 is 1.597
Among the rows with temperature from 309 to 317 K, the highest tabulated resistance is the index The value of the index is 1.27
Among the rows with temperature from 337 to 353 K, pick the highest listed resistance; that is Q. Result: 1.478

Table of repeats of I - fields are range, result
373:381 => 1.77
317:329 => 1.48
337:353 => 1.06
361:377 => 1.45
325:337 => 1.55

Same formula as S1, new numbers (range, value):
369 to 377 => 1.744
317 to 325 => 1.473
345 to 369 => 1.351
